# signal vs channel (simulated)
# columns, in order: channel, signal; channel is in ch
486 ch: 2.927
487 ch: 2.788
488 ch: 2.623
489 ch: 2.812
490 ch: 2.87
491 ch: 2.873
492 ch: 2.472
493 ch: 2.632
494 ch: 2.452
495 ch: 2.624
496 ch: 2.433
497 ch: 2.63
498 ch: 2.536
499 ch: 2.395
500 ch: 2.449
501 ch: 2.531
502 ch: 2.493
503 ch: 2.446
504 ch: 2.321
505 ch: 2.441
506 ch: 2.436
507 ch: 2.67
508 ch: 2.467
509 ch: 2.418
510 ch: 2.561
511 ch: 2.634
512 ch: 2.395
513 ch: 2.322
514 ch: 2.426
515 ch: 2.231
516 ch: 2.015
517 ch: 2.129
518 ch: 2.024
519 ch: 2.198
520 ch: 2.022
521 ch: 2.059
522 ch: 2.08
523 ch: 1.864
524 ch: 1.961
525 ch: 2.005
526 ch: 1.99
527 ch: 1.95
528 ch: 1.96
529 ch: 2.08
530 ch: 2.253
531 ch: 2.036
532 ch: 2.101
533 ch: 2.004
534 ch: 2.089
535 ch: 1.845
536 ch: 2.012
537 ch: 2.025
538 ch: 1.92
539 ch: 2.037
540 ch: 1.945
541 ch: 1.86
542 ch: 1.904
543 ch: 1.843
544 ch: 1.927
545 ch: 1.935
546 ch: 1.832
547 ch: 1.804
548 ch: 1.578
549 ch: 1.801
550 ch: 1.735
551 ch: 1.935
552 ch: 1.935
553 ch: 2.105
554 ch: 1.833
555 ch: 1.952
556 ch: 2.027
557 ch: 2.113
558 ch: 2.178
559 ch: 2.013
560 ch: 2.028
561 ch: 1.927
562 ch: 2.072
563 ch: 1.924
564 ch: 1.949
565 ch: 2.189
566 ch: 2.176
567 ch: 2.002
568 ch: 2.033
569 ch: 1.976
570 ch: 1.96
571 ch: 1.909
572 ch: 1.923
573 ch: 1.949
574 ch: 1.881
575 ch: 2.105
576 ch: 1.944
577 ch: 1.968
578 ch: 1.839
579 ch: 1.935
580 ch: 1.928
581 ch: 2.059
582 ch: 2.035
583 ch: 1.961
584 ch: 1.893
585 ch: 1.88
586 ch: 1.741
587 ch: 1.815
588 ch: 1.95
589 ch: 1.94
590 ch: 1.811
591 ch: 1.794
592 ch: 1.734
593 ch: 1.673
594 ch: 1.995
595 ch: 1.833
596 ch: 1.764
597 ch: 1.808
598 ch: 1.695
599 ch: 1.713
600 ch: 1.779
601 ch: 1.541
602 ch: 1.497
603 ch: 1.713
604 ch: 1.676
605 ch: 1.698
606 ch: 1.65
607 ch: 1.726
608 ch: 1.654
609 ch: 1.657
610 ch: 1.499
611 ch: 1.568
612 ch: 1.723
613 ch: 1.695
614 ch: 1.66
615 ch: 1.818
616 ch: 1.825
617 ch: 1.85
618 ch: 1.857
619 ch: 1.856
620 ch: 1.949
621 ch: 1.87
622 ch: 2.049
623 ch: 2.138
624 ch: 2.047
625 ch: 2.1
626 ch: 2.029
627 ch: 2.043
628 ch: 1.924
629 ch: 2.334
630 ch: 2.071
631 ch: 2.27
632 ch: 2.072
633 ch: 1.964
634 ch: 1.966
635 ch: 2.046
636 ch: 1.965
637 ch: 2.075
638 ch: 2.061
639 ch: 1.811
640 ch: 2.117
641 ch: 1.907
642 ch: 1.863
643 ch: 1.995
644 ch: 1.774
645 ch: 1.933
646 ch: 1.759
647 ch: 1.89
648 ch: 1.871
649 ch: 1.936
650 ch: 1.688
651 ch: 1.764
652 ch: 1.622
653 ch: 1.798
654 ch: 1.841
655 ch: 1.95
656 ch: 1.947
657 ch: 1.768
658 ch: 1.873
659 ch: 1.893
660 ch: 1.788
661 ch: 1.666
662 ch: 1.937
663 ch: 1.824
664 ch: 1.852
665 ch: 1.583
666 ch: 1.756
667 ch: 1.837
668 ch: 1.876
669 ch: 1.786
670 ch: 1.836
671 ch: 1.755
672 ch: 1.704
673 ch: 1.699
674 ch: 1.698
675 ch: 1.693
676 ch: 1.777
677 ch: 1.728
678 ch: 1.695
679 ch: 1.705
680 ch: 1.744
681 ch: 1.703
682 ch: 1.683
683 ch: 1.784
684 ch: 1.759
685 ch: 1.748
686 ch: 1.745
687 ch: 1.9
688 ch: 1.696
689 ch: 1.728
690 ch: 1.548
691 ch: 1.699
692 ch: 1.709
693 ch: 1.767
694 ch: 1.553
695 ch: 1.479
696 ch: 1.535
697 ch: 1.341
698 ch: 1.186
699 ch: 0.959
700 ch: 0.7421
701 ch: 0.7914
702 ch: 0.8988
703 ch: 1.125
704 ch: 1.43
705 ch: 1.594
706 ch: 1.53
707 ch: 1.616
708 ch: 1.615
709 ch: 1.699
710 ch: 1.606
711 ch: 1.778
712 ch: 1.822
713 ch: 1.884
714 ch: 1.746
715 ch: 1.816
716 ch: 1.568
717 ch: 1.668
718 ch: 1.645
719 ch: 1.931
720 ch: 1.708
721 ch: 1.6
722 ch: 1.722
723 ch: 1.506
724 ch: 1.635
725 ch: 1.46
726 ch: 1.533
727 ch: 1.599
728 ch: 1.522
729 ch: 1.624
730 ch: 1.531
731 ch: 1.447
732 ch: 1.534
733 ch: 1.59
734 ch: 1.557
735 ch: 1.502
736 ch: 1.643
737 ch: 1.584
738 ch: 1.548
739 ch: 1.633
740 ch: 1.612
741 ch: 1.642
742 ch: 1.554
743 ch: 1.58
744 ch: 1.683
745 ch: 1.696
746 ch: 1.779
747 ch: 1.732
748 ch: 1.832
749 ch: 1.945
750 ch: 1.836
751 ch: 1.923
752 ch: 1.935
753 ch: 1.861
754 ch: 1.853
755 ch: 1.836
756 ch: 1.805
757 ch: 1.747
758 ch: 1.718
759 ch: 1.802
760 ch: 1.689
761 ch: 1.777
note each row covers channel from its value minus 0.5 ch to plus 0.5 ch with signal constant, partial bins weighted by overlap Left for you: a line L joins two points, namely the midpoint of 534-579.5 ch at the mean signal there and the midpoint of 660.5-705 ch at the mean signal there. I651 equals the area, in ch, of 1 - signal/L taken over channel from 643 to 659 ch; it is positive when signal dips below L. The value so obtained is -1.3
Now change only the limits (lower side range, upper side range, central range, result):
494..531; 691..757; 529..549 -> 2.3 ch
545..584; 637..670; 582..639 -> 1.3 ch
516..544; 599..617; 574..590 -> -1.3 ch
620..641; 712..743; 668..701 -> 3.5 ch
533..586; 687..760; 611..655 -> -3.0 ch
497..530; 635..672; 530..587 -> 4.8 ch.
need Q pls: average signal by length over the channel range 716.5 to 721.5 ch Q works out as 1.71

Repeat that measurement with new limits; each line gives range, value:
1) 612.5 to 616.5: 1.75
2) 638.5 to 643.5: 1.94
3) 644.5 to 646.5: 1.85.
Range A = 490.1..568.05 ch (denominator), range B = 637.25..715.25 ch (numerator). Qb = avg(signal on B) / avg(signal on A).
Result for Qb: 0.79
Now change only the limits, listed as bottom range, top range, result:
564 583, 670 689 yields 0.87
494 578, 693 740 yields 0.72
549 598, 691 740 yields 0.79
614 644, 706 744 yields 0.82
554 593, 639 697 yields 0.91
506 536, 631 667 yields 0.87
